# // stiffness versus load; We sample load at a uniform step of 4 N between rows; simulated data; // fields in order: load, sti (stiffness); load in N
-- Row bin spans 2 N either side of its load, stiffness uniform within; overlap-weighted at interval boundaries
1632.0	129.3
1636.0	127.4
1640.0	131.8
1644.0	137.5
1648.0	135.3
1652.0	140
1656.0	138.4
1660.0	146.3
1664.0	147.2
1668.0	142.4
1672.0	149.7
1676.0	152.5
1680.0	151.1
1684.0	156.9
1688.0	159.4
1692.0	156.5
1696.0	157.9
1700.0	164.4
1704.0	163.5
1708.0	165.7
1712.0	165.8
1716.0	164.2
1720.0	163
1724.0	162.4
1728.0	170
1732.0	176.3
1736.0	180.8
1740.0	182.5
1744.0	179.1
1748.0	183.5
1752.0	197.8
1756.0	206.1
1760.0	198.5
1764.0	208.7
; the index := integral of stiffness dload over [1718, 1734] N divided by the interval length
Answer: 168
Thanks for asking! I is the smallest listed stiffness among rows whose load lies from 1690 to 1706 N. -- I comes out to 156.5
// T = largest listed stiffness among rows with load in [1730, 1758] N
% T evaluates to 206.1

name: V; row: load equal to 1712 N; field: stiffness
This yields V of 165.8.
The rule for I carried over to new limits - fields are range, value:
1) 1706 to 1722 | 163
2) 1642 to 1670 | 135.3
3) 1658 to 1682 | 142.4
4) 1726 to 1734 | 170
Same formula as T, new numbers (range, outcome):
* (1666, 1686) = 156.9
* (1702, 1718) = 165.8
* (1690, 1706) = 164.4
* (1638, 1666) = 147.2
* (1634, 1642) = 131.8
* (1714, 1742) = 182.5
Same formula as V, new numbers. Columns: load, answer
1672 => 149.7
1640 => 131.8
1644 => 137.5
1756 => 206.1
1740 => 182.5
